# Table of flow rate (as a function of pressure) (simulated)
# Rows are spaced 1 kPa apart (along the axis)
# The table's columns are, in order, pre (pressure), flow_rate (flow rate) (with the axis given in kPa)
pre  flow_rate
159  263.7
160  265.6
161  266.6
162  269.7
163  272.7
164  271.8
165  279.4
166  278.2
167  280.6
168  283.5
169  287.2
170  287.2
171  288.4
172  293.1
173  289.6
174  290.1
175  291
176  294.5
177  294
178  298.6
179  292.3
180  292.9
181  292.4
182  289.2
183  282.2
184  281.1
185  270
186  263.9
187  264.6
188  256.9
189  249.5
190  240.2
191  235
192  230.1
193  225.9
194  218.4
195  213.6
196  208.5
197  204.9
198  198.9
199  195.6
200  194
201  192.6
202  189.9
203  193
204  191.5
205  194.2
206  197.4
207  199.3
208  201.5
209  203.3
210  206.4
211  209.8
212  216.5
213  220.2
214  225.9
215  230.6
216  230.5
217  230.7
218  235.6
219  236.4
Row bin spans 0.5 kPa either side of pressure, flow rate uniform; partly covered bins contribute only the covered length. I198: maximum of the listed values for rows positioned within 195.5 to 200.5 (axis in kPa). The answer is 208.5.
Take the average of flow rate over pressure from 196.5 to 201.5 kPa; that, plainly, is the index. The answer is 197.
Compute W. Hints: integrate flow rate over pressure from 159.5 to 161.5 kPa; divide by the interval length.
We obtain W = 266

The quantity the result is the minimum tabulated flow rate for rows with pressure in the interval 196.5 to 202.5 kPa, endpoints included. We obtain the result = 189.9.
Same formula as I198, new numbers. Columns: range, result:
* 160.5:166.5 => 279.4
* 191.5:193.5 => 230.1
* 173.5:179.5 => 298.6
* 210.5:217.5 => 230.7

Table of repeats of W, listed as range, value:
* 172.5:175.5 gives 290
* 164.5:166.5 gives 279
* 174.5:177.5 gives 293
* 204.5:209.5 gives 199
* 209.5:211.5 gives 208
